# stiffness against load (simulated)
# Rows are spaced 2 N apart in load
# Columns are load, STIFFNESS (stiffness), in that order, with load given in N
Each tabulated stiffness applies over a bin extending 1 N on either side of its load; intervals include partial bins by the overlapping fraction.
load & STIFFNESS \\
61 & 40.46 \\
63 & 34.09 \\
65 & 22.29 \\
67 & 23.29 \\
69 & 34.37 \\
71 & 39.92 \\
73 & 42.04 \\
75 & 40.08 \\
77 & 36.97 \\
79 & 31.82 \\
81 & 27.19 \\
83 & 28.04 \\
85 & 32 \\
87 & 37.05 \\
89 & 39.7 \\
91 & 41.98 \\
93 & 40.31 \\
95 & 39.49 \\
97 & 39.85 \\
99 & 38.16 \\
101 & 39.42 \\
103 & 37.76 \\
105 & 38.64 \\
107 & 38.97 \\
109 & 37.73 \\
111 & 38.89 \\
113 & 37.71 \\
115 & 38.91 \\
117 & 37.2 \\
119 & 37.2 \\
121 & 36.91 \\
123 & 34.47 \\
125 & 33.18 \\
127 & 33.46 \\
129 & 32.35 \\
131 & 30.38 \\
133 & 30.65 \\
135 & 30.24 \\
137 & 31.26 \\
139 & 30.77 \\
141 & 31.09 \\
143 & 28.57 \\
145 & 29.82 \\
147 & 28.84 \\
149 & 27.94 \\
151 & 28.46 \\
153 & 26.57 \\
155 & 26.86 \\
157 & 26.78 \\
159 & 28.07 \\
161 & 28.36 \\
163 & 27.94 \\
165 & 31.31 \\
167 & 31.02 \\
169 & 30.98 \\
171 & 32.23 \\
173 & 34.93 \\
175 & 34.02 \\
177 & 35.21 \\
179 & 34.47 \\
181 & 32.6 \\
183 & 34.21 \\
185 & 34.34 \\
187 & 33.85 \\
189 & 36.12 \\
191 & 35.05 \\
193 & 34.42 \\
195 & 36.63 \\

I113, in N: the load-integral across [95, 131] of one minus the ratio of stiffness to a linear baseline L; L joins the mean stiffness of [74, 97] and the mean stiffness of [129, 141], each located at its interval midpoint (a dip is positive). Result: -4.13 N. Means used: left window 36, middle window 37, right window 30.8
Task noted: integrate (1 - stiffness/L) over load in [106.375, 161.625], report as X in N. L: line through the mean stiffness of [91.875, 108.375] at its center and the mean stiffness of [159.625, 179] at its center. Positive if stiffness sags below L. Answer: 5.4 N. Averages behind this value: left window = 39.1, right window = 31.8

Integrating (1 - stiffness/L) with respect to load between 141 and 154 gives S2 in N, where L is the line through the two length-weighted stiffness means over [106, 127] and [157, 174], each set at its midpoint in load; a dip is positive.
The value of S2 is 1.68 N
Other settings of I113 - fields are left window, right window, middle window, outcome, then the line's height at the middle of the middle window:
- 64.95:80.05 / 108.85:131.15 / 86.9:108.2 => -2.46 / 35.2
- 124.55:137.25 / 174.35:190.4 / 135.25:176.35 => 3.87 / 32.9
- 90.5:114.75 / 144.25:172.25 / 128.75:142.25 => 0.91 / 33.1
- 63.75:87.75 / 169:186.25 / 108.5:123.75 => -1.90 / 33.3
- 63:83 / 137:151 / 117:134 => -1.87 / 30.4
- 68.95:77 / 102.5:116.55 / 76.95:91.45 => 1.92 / 39.1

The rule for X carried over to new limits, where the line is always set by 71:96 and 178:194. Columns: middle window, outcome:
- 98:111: -0.9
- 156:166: 1.8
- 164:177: 0.8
